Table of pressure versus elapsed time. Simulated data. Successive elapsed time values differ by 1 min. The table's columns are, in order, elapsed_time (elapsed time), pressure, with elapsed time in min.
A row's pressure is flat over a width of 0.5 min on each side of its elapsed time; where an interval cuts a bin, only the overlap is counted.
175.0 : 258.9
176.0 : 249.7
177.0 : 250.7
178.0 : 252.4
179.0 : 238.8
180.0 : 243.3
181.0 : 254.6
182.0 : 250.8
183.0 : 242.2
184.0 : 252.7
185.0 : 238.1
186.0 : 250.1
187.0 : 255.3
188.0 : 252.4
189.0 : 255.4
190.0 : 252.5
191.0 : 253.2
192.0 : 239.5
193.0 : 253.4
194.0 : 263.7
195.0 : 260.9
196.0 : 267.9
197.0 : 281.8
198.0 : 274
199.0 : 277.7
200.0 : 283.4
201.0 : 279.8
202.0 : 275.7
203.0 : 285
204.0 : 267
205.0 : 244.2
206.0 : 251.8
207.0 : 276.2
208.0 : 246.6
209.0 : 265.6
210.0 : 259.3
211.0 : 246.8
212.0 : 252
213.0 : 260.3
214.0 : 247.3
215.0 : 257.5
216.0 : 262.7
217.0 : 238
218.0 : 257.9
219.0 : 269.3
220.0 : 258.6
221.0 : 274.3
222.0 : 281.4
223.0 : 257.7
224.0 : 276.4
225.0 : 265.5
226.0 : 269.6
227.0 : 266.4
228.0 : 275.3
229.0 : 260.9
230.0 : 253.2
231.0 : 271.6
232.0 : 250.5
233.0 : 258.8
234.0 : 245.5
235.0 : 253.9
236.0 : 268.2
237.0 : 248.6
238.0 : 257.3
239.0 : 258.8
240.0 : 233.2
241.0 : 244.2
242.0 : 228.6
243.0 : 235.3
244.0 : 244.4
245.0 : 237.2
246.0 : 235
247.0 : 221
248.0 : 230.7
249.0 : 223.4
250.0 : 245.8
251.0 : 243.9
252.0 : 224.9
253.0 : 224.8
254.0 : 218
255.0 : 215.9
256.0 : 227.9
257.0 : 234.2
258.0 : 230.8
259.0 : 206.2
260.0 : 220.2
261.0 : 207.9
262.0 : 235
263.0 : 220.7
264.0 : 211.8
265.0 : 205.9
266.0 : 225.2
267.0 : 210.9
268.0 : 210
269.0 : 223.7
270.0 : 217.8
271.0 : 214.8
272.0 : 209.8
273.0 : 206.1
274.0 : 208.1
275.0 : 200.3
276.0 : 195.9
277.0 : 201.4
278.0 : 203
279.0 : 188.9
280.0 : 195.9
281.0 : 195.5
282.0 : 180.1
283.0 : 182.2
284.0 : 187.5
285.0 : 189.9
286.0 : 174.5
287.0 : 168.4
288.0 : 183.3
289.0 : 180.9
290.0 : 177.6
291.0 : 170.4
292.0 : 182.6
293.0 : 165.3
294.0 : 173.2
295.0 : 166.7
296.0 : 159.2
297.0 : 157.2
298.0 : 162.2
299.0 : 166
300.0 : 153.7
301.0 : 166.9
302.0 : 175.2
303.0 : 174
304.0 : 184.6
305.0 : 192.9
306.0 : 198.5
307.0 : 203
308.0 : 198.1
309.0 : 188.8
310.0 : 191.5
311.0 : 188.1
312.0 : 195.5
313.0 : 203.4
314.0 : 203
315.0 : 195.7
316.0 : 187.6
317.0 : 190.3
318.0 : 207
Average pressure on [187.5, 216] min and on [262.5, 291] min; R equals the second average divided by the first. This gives 0.8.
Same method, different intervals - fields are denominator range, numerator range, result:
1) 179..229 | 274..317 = 0.71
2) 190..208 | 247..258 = 0.86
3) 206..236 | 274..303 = 0.69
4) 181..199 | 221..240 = 1.02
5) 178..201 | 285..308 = 0.68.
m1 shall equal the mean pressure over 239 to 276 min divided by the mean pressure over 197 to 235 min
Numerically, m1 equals 0.85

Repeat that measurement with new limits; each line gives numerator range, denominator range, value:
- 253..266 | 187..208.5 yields 0.83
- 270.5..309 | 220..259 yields 0.75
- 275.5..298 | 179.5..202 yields 0.70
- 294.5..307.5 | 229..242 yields 0.69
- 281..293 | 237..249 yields 0.75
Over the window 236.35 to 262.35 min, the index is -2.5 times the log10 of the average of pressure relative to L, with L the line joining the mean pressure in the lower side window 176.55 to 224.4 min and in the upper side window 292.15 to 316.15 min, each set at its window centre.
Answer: -0.05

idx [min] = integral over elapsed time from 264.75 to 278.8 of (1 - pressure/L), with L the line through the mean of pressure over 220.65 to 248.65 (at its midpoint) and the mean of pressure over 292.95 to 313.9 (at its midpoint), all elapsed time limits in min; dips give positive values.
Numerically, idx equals 0.3 min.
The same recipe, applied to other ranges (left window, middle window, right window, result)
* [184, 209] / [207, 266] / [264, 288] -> -3.8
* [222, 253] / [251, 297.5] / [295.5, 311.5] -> 2.3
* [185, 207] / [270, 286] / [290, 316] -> 0.2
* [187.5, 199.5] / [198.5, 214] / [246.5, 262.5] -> -0.6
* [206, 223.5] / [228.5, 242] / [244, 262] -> -0.6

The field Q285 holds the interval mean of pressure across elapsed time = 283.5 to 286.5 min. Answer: 184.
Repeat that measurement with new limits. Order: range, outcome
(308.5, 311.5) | 189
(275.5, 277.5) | 199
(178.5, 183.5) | 246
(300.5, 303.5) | 172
